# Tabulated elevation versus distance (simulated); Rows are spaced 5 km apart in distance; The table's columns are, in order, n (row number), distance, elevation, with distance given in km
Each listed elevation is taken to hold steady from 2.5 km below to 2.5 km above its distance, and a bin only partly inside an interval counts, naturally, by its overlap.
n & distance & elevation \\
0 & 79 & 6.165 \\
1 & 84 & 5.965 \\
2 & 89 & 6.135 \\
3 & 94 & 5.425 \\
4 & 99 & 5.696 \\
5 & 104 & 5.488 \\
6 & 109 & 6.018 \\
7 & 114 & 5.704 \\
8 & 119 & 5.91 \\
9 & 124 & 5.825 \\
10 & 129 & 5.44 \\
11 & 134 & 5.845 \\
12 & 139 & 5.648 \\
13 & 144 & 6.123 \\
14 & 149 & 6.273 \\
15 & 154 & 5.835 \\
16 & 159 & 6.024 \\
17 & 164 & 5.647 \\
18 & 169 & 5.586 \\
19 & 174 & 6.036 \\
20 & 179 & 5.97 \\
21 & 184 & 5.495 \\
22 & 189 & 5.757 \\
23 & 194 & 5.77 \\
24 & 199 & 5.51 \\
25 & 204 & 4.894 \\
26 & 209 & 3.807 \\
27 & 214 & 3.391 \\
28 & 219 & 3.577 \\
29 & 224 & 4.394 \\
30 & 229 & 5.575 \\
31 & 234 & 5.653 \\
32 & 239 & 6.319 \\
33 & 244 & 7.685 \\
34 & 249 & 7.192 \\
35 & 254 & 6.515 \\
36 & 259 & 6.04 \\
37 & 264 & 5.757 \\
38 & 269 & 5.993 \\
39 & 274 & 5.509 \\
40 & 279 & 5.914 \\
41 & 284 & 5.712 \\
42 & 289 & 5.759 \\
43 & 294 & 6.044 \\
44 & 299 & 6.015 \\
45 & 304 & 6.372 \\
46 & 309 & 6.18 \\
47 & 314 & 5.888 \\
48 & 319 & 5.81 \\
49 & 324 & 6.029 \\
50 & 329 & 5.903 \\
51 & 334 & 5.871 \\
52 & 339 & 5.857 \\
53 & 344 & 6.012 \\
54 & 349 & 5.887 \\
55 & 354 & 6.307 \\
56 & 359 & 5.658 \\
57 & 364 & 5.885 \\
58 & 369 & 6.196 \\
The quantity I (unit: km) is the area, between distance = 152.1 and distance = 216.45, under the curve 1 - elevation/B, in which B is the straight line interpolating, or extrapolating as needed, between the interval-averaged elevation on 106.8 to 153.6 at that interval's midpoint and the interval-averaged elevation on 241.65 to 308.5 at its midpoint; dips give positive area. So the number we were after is 6.66 km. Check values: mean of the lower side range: 5.86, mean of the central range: 5.36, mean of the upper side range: 6.19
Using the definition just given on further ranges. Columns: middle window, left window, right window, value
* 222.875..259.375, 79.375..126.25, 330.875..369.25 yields -2.23 km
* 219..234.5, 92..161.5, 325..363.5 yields 2.58 km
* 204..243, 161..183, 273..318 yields 7.02 km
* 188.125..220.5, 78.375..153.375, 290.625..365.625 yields 6.83 km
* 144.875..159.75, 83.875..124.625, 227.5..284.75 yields -0.37 km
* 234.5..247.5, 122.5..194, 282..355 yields -2.01 km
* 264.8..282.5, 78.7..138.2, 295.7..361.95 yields 0.41 km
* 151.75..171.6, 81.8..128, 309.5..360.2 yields 0.16 km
